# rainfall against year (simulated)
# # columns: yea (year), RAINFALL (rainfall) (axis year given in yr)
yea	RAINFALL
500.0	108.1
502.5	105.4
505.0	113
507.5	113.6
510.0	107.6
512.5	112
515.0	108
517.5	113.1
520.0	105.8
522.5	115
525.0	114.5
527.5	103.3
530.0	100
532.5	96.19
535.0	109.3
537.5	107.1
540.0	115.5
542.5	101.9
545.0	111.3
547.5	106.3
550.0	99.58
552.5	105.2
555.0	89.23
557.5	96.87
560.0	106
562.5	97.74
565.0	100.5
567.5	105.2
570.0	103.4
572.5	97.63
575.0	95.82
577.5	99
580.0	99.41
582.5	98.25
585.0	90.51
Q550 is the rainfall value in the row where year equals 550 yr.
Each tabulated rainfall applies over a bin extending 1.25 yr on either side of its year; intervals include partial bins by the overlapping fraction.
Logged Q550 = 99.58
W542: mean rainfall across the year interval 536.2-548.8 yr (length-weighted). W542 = 108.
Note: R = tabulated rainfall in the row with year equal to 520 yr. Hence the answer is 105.8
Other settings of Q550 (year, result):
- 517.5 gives 113.1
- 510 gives 107.6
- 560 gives 106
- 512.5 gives 112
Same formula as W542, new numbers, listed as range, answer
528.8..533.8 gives 98.2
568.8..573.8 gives 100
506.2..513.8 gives 111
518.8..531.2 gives 108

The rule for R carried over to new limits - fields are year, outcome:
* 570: 103.4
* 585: 90.51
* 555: 89.23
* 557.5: 96.87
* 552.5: 105.2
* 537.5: 107.1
